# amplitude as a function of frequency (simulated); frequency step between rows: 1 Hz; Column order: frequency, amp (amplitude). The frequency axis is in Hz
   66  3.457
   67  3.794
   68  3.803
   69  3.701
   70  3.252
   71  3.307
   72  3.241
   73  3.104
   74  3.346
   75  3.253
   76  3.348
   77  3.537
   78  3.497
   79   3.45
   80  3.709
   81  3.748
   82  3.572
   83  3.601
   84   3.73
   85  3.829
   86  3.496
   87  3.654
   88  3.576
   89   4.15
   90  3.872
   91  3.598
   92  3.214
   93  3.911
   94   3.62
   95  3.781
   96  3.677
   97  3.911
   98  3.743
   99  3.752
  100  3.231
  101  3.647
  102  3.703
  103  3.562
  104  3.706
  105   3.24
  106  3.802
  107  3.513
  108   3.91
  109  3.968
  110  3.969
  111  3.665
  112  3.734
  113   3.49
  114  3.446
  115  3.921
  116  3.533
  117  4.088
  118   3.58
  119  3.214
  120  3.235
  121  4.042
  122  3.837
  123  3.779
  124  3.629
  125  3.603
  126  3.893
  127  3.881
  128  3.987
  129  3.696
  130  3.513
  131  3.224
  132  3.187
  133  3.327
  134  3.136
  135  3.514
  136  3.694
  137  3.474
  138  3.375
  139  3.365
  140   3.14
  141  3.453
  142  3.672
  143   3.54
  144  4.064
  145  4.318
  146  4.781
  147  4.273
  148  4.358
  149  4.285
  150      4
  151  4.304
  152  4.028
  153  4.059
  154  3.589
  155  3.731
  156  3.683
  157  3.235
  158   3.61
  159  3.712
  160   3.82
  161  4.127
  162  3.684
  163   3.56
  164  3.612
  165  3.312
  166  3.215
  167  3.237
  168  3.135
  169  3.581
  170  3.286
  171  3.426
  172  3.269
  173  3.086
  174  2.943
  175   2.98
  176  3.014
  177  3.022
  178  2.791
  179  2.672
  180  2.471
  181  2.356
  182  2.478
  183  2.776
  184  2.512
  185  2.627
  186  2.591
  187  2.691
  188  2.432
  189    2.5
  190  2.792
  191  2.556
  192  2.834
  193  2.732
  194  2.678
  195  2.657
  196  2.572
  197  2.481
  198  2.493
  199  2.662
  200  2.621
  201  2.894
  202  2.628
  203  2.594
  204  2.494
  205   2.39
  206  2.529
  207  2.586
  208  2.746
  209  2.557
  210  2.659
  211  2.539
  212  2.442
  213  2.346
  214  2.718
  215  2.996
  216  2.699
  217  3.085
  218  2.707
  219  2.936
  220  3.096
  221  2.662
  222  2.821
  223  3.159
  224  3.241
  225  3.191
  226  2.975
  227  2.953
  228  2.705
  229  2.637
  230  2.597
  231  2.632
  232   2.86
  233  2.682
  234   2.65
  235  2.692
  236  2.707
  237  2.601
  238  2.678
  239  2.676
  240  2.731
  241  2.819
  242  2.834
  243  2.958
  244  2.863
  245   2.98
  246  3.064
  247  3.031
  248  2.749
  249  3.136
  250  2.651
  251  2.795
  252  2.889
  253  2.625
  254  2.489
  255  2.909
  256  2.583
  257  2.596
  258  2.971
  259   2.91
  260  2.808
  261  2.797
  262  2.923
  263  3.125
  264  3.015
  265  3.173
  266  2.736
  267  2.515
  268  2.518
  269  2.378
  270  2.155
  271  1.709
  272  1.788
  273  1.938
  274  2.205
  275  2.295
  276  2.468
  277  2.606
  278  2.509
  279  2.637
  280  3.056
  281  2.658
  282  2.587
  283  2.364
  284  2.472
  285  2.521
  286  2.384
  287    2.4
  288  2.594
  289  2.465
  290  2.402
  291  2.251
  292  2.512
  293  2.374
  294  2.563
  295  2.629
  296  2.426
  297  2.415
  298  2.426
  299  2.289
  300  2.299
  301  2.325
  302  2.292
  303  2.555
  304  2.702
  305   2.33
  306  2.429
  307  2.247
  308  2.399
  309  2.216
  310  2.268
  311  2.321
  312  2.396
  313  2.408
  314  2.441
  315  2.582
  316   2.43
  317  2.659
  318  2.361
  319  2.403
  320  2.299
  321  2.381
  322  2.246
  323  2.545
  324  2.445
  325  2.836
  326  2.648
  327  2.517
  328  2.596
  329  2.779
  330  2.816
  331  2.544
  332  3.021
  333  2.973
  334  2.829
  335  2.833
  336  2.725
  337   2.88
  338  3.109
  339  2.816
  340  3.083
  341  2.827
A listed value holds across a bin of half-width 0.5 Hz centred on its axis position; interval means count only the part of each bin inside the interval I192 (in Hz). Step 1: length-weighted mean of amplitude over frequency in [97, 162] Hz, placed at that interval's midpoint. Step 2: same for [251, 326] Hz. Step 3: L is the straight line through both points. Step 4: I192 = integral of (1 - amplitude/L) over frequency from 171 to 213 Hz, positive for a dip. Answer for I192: 7.3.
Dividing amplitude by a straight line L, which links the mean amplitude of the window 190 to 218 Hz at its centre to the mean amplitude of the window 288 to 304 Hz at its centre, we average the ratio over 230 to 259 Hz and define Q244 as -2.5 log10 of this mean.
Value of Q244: -0.09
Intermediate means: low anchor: 2.64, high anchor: 2.43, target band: 2.78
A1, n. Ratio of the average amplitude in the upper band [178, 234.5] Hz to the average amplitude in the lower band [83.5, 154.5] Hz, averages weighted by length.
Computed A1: 0.72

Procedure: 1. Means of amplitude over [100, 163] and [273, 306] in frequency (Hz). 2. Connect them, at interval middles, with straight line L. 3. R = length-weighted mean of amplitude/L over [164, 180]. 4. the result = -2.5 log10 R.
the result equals 0.09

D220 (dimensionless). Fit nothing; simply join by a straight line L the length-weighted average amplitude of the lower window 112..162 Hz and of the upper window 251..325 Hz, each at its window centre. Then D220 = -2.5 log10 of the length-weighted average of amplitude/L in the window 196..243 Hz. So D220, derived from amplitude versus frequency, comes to 0.12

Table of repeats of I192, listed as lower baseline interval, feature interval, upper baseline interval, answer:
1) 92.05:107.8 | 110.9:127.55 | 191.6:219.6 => -1.1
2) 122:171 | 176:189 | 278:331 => 3.0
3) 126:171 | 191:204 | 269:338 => 2.6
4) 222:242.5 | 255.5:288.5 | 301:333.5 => 1.3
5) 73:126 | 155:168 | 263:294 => -1.3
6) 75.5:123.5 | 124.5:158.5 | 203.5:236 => -4.0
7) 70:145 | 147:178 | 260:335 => -2.6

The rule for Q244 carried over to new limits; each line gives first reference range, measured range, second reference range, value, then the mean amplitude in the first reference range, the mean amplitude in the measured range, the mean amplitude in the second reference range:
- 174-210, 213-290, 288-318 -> -0.07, 2.64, 2.7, 2.42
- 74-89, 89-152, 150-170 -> -0.03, 3.58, 3.71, 3.64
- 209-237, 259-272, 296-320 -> -0.02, 2.78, 2.63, 2.4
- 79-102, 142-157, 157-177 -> -0.17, 3.68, 4.03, 3.39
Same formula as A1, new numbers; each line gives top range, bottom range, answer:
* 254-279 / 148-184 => 0.76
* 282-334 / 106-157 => 0.66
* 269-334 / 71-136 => 0.68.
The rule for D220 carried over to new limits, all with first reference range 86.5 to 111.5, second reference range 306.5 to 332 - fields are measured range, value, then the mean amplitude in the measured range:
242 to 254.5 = 0.01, 2.85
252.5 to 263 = 0.02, 2.78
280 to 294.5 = 0.07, 2.49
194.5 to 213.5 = 0.21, 2.57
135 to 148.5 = -0.10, 3.8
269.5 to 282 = 0.16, 2.35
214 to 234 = 0.05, 2.87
